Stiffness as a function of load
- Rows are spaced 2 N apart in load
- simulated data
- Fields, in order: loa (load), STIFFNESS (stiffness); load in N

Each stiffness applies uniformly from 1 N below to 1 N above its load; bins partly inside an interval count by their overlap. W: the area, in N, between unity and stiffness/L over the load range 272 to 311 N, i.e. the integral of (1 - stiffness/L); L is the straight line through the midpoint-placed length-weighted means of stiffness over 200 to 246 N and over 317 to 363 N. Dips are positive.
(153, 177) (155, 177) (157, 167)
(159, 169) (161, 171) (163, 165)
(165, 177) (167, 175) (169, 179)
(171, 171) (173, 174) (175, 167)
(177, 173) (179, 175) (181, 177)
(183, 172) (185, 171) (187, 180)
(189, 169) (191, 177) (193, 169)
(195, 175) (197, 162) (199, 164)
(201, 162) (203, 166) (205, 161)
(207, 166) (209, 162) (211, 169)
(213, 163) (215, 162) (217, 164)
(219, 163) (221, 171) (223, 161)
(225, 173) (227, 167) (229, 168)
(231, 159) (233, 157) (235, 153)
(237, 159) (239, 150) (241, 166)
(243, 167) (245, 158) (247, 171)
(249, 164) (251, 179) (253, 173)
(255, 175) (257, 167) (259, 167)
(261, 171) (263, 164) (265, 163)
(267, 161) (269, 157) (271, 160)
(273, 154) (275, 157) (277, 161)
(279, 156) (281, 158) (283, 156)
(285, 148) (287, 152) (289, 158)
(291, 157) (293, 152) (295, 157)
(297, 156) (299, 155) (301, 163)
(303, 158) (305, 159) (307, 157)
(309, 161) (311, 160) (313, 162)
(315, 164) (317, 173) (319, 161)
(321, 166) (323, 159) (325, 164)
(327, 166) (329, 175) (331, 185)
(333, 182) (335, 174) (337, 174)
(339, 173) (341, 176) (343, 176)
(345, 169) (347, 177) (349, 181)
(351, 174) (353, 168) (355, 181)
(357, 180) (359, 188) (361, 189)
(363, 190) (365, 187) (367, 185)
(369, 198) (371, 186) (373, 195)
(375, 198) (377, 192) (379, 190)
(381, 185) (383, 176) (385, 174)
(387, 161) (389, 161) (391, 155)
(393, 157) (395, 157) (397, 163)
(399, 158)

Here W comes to 3.03 N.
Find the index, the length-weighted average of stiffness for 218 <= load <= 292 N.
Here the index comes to 162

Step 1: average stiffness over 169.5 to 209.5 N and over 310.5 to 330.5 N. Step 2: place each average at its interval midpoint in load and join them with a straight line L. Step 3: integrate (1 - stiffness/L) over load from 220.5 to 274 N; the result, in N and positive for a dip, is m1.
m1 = 1.2 N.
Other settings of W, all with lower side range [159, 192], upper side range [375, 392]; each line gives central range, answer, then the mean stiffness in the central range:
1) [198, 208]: 0.56 N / 164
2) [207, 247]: 2.48 N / 163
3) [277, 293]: 1.77 N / 155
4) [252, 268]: 0.60 N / 168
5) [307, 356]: 1.24 N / 171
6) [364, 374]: -0.84 N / 190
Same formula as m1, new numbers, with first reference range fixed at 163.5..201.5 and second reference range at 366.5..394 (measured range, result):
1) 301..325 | 2.0 N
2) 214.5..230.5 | 0.7 N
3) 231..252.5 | 1.5 N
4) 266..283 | 1.7 N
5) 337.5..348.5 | 0.2 N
